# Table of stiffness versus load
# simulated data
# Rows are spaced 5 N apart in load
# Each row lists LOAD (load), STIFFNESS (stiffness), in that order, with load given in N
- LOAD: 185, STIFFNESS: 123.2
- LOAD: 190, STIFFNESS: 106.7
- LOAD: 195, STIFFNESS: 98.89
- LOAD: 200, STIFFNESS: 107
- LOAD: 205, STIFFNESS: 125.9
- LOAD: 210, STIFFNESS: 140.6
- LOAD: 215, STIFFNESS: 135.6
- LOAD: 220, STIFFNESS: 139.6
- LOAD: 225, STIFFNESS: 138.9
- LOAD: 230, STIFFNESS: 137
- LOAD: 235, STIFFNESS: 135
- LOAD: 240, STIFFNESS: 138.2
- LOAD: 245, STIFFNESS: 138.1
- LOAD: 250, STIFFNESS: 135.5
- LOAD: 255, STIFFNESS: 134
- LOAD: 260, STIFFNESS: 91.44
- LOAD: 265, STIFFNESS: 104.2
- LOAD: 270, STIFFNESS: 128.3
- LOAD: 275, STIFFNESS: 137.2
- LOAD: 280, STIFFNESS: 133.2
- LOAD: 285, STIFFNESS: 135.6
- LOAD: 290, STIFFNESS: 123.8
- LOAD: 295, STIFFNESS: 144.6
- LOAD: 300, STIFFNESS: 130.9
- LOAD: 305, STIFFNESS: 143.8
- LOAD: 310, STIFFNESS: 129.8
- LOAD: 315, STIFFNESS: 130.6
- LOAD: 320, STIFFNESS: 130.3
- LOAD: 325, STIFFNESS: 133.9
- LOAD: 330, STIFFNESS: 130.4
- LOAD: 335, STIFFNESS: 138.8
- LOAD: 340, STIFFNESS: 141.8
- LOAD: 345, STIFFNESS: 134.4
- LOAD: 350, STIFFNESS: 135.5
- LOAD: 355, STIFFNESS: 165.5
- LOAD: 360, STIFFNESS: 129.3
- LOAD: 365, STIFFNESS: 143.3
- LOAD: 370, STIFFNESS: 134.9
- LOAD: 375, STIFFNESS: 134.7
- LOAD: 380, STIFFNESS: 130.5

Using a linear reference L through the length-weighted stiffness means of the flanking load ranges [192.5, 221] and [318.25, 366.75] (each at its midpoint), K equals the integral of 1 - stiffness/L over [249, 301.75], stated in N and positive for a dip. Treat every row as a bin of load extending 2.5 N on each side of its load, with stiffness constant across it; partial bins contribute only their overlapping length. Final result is 1.75 N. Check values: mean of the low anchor 124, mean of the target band 127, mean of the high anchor 138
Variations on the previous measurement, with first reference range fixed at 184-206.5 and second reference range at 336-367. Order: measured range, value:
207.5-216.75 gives -1.9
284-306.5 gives -0.8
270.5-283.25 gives -0.7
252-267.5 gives 1.6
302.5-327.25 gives 0.1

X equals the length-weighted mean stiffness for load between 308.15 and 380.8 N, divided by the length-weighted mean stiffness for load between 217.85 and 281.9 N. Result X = 1.05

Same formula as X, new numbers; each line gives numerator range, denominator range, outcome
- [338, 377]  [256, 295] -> 1.13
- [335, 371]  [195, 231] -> 1.09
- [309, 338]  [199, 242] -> 0.99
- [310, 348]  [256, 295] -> 1.08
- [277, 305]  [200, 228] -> 1.01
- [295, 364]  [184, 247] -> 1.07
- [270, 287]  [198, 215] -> 1.06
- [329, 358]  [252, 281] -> 1.17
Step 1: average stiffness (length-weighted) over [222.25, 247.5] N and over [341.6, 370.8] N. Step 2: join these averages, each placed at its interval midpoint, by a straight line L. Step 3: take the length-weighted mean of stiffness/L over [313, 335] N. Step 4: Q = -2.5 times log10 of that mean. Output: 0.06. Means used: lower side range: 137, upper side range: 141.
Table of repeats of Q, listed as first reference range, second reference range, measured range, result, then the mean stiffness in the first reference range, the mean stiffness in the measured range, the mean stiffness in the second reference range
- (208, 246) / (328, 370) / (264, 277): 0.11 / 138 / 125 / 140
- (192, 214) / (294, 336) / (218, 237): -0.13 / 119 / 138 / 134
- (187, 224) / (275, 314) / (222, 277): 0.00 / 123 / 129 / 135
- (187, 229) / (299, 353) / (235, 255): -0.07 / 125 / 137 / 135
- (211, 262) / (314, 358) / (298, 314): 0.02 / 133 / 135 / 138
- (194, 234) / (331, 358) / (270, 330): 0.03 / 129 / 134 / 142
